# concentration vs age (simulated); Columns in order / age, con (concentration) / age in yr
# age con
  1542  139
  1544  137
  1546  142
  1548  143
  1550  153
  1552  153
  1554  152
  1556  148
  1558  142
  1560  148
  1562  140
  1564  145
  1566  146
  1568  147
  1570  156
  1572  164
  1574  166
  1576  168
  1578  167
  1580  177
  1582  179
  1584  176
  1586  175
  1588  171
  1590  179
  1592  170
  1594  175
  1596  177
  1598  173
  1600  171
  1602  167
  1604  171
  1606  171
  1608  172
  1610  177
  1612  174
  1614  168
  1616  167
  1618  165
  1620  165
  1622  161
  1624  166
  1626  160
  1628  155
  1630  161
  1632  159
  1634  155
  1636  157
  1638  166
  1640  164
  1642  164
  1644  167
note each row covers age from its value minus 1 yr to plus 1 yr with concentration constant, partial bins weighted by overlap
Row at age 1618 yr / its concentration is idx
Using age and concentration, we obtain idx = 165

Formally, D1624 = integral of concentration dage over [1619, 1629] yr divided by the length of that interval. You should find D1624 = 161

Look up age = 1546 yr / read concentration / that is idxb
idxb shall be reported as 142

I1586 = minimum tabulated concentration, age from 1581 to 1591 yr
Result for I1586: 171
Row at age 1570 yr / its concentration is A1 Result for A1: 156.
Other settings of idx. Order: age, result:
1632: 159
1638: 166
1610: 177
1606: 171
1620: 165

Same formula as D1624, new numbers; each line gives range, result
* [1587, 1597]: 174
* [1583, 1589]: 174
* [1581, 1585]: 178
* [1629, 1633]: 160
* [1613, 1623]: 165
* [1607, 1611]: 174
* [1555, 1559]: 145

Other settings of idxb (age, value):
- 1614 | 168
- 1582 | 179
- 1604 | 171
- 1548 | 143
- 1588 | 171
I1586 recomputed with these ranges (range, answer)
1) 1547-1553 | 143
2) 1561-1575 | 140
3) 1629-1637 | 155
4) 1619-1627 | 160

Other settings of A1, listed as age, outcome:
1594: 175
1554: 152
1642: 164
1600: 171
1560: 148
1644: 167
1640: 164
